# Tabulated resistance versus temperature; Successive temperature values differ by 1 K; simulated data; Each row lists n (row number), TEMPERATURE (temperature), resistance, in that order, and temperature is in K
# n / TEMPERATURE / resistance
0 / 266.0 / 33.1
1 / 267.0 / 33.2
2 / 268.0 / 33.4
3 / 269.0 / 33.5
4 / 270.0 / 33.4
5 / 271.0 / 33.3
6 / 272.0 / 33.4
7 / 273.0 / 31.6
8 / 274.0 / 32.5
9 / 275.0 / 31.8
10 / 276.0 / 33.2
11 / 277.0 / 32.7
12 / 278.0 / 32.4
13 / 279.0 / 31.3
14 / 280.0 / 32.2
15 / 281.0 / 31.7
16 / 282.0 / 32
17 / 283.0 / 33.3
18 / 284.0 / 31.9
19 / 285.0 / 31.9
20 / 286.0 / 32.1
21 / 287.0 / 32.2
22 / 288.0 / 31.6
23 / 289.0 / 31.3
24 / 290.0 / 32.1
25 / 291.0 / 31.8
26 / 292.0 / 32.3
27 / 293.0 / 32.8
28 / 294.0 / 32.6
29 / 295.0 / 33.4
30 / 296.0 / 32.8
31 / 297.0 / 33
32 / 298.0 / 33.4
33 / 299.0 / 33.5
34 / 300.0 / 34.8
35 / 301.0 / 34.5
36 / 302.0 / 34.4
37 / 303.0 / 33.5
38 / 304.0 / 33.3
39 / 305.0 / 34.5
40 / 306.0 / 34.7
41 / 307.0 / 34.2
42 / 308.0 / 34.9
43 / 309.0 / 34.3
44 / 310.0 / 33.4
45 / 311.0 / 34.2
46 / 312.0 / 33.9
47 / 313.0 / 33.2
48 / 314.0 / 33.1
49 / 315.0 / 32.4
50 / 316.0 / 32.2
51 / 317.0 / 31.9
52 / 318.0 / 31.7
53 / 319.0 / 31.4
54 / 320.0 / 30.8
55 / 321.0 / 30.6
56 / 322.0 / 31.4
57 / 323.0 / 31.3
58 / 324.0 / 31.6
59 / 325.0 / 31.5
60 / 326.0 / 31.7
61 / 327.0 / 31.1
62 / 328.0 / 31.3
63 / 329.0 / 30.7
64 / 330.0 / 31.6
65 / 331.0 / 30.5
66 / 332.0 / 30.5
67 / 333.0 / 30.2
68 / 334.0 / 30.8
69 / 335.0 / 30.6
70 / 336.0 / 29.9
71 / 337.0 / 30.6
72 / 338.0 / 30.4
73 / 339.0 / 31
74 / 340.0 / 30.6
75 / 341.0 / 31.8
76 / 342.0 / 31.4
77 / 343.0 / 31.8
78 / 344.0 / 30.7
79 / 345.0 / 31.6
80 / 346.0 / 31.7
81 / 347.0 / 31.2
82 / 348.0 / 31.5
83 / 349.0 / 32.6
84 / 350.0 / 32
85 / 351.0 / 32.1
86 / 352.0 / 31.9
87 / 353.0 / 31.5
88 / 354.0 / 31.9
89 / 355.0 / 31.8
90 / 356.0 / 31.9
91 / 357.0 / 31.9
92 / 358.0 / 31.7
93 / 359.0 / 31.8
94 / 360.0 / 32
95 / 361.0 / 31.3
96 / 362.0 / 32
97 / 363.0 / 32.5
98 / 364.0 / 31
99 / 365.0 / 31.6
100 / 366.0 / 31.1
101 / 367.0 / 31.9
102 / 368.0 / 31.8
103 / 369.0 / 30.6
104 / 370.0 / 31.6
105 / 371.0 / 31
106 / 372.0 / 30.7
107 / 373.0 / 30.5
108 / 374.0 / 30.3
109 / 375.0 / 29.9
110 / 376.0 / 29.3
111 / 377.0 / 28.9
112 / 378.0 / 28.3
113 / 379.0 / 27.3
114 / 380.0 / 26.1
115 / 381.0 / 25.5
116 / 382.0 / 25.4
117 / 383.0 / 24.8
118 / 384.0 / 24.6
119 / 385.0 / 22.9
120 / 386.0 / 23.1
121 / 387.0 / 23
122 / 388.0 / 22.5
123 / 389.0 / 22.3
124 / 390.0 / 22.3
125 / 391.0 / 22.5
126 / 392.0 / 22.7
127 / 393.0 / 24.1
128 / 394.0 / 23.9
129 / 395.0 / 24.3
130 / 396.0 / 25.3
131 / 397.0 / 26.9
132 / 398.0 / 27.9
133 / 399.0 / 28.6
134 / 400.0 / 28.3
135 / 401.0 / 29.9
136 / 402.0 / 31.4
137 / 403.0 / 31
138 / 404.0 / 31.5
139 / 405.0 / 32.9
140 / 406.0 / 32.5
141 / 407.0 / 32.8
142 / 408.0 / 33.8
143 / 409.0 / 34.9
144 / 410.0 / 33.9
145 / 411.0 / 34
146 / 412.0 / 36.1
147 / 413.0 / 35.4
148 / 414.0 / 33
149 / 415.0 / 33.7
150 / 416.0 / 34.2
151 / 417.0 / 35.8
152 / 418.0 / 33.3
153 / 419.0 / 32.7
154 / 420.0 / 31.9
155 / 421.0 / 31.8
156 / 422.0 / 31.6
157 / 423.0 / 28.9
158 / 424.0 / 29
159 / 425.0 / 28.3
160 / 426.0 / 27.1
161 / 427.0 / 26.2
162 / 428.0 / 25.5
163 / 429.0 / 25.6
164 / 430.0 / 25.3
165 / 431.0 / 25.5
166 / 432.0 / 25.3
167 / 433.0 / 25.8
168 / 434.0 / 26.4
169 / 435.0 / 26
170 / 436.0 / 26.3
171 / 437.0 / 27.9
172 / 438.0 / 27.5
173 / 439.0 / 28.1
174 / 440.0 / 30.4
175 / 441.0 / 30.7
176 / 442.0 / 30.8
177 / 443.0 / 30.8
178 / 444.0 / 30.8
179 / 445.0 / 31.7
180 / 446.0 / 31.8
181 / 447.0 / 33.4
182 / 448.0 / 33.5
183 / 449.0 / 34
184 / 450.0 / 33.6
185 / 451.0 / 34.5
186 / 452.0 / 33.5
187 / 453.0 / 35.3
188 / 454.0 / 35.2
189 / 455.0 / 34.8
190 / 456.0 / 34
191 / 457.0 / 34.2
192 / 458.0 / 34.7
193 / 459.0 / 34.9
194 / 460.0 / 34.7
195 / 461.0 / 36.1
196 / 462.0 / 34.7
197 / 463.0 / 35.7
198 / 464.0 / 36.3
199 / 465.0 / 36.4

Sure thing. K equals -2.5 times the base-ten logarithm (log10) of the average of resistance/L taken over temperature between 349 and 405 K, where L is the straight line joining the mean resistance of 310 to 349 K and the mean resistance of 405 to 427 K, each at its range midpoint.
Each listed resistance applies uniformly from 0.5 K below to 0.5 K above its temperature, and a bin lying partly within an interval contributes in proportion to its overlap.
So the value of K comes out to 0.12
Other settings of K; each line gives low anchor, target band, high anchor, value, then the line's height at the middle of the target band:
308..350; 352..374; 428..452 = -0.02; 30.9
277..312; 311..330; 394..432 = 0.02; 32.4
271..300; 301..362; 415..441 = -0.02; 31.3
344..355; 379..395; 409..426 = 0.33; 32.2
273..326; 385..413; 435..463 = 0.15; 32.5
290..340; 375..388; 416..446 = 0.18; 30.4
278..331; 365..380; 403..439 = 0.04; 31.3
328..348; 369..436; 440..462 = 0.13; 32.4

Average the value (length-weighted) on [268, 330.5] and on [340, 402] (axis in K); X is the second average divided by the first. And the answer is 0.9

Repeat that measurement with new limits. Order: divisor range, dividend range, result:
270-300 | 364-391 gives 0.85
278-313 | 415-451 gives 0.90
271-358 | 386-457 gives 0.93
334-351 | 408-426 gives 1.05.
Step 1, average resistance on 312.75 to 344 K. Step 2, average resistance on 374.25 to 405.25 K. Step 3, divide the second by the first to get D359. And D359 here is 0.8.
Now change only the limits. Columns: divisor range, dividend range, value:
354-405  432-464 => 1.13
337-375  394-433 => 0.96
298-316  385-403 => 0.75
